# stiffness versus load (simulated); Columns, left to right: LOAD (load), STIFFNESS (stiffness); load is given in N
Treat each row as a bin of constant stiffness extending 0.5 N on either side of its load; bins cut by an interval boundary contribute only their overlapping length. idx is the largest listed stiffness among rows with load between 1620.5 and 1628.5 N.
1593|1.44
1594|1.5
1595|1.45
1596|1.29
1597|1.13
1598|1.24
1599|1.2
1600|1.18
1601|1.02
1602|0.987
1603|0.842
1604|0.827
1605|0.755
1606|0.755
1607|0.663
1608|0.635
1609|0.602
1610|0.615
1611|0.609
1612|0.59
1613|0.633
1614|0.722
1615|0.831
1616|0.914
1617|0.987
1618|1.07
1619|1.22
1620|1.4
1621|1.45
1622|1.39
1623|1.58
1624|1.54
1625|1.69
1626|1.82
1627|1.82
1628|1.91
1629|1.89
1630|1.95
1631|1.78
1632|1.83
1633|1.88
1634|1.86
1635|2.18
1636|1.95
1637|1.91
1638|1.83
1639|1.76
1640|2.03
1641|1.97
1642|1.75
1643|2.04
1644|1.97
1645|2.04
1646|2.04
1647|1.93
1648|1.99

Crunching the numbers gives 1.91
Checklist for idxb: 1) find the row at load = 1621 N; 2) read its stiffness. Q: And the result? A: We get 1.45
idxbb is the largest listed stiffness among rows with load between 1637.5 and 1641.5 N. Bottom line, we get 2.03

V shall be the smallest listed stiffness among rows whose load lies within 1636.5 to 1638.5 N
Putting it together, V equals 1.83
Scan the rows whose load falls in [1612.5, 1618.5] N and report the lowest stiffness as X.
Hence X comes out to 0.633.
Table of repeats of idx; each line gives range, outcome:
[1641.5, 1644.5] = 2.04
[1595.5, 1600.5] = 1.29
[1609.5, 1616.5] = 0.914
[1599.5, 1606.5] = 1.18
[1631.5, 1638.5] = 2.18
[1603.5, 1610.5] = 0.827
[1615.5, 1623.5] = 1.58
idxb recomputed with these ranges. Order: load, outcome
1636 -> 1.95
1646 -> 2.04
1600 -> 1.18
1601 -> 1.02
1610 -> 0.615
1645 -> 2.04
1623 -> 1.58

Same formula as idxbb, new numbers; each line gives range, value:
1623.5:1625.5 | 1.69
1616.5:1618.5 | 1.07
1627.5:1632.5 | 1.95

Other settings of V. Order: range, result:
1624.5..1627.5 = 1.69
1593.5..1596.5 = 1.29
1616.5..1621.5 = 0.987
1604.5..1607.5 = 0.663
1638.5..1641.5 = 1.76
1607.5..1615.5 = 0.59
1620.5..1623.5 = 1.39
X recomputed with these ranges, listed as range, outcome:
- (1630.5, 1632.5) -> 1.78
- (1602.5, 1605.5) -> 0.755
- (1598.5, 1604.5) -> 0.827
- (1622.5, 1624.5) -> 1.54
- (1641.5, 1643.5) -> 1.75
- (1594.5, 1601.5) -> 1.02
